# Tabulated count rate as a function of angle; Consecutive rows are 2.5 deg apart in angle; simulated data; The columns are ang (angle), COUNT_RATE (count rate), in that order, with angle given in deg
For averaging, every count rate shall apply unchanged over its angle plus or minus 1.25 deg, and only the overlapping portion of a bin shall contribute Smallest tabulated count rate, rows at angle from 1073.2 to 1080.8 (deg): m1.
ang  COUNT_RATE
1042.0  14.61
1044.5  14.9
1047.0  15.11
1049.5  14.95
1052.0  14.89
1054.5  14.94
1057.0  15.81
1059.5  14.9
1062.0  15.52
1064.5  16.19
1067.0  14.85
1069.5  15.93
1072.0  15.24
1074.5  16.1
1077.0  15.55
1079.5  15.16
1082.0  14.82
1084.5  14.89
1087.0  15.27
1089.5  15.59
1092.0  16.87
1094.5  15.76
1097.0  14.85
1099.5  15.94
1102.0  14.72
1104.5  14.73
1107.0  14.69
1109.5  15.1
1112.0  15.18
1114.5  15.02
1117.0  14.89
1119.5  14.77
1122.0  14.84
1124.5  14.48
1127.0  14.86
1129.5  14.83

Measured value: 15.16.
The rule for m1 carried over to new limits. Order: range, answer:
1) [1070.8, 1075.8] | 15.24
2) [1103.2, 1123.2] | 14.69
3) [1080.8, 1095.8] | 14.82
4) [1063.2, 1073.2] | 14.85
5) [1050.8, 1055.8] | 14.89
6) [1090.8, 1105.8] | 14.72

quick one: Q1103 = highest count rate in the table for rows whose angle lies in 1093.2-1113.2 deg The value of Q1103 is 15.94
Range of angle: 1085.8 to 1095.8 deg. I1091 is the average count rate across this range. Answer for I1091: 15.9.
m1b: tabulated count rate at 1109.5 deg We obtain 15.1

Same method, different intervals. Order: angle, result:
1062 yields 15.52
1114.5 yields 15.02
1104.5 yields 14.73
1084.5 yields 14.89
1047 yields 15.11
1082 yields 14.82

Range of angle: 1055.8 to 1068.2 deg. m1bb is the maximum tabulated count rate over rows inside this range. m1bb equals 16.19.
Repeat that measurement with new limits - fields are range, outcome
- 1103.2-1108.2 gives 14.73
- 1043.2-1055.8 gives 15.11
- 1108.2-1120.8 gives 15.18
